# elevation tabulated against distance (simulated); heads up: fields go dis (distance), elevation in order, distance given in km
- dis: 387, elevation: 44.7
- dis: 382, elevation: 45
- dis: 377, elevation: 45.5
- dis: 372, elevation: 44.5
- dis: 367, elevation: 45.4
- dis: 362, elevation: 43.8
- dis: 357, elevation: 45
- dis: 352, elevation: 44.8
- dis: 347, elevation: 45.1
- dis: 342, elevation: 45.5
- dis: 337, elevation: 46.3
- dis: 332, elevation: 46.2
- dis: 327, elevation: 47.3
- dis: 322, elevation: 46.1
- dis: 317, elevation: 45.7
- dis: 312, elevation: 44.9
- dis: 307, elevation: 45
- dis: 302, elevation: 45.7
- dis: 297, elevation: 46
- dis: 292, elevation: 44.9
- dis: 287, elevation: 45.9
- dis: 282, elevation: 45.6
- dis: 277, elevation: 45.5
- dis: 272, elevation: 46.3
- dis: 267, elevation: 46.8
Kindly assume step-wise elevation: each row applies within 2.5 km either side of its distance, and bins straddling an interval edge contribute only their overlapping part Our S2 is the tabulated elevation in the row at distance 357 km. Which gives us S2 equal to 45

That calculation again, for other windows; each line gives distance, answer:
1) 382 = 45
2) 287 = 45.9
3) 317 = 45.7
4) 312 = 44.9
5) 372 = 44.5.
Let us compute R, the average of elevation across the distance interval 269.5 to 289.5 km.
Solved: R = 45.8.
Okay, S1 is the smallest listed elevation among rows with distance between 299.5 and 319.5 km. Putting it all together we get 44.9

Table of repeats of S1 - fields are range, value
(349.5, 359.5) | 44.8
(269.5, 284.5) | 45.5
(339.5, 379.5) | 43.8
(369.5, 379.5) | 44.5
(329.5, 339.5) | 46.2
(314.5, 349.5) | 45.1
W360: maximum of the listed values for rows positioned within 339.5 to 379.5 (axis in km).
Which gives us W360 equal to 45.5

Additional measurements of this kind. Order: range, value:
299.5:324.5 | 46.1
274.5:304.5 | 46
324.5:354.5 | 47.3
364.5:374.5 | 45.4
